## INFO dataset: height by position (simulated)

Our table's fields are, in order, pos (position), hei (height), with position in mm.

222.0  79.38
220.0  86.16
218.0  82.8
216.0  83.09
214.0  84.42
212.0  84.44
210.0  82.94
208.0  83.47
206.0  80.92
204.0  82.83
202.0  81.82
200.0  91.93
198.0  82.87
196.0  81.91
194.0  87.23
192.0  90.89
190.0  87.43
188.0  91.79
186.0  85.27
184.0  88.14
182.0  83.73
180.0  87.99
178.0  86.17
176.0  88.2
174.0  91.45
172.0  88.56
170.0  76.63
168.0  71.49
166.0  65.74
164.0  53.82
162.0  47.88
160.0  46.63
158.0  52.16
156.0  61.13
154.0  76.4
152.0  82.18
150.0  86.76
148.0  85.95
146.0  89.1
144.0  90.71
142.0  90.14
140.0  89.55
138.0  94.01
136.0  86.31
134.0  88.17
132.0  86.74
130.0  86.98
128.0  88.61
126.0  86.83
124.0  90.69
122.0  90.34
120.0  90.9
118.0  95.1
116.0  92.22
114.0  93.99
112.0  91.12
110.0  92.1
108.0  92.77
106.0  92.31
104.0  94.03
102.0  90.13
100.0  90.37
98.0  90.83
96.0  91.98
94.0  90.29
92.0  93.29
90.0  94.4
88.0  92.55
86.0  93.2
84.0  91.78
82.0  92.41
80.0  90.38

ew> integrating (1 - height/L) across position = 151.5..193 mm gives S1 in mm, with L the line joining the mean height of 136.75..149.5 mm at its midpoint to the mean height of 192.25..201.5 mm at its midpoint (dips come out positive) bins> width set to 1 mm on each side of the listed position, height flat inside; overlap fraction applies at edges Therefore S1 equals 5.4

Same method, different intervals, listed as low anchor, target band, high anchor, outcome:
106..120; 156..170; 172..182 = 4.9 mm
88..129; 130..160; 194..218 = 2.4 mm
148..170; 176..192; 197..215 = -2.5 mm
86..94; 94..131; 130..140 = -0.1 mm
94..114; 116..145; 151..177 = -2.8 mm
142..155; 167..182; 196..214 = 0.1 mm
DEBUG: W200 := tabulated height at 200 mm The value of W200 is 91.93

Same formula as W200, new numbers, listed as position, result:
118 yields 95.1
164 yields 53.82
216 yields 83.09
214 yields 84.42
